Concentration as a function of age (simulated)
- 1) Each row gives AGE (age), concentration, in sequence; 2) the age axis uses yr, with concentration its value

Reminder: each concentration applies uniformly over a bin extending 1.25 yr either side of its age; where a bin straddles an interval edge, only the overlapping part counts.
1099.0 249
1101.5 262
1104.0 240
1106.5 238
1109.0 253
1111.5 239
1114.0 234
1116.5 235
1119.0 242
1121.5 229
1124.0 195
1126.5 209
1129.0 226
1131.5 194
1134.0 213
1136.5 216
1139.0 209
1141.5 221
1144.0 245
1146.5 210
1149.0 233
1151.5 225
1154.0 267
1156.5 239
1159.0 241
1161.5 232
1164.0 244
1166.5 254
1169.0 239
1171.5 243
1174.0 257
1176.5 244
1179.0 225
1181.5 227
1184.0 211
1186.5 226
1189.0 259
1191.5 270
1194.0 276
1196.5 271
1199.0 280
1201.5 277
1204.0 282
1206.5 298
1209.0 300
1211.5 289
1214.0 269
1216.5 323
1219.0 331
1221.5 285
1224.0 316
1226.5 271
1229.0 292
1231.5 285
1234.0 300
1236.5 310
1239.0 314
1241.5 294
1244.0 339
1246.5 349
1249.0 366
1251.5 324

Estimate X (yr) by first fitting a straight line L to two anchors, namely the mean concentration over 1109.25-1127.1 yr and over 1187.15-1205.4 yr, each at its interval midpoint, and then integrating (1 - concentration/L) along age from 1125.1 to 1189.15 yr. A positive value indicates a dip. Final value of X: 5.02 yr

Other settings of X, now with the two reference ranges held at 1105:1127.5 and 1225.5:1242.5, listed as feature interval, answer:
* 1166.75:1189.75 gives 2.41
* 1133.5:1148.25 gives 1.48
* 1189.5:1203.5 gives 0.03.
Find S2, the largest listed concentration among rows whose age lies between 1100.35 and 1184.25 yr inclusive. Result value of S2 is 267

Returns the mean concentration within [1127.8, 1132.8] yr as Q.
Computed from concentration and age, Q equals 210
